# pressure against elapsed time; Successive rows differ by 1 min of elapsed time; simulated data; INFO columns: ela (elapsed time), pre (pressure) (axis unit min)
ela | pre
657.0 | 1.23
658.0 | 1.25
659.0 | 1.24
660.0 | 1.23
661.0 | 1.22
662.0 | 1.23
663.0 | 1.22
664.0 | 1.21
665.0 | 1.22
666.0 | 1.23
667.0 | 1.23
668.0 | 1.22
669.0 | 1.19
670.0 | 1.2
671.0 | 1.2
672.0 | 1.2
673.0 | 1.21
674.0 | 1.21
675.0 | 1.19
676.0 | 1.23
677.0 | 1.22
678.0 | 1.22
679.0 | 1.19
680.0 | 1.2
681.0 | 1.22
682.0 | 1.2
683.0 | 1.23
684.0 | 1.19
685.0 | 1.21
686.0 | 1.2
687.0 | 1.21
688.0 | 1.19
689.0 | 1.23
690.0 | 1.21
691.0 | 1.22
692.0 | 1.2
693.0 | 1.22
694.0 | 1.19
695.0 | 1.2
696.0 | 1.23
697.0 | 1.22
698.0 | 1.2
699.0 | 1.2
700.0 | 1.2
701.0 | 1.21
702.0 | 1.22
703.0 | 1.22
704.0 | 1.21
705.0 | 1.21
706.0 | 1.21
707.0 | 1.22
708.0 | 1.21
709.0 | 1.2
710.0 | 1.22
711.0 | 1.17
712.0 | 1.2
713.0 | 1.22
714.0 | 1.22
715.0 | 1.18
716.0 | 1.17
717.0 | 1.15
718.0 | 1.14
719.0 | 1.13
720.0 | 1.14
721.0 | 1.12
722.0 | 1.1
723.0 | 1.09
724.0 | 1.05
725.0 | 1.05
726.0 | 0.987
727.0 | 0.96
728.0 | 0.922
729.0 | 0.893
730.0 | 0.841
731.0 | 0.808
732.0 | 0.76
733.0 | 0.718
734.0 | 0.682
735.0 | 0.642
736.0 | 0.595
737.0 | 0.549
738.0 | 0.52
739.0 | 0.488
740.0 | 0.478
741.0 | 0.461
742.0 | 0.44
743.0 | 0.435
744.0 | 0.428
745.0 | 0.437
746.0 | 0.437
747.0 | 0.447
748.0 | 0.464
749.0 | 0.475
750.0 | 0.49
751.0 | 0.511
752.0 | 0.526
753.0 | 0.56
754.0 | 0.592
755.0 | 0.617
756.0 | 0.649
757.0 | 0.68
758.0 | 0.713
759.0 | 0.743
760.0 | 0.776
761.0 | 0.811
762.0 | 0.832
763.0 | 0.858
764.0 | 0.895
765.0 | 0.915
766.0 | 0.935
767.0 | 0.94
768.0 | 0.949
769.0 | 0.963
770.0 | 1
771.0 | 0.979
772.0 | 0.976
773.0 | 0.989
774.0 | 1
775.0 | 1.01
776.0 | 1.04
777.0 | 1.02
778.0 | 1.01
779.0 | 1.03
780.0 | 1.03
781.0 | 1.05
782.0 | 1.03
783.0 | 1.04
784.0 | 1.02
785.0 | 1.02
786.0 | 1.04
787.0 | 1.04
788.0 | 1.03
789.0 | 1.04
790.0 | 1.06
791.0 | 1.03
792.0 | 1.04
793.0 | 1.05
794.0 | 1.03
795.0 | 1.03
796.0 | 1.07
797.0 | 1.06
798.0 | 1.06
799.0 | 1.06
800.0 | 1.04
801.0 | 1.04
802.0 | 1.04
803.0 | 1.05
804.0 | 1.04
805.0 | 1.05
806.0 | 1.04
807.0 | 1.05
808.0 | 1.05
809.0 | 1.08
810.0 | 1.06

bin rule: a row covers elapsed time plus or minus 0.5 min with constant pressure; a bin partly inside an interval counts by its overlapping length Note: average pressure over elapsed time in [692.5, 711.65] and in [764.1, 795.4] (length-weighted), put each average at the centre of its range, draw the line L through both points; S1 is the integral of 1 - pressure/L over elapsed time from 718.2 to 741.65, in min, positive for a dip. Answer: 6.5 min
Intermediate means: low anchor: 1.21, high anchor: 1.01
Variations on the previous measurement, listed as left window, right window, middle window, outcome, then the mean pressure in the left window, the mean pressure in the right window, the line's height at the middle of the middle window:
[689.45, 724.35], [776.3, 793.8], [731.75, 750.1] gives 9.83 min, 1.19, 1.03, 1.12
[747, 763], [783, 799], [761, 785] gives -4.11 min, 0.631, 1.04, 0.836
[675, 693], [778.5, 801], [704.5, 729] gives 0.57 min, 1.21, 1.04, 1.16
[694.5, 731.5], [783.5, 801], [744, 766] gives 8.97 min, 1.13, 1.04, 1.08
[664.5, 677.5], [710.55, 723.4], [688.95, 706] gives -0.44 min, 1.21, 1.16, 1.18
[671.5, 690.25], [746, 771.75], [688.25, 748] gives 1.46 min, 1.21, 0.729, 0.98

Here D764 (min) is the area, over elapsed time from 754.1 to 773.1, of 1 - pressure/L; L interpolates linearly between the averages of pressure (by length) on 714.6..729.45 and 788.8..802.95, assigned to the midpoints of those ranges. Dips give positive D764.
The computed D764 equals 3.8 min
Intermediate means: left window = 1.07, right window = 1.05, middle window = 0.845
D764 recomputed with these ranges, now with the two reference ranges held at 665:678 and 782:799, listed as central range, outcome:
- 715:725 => 0.2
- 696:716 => -0.8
